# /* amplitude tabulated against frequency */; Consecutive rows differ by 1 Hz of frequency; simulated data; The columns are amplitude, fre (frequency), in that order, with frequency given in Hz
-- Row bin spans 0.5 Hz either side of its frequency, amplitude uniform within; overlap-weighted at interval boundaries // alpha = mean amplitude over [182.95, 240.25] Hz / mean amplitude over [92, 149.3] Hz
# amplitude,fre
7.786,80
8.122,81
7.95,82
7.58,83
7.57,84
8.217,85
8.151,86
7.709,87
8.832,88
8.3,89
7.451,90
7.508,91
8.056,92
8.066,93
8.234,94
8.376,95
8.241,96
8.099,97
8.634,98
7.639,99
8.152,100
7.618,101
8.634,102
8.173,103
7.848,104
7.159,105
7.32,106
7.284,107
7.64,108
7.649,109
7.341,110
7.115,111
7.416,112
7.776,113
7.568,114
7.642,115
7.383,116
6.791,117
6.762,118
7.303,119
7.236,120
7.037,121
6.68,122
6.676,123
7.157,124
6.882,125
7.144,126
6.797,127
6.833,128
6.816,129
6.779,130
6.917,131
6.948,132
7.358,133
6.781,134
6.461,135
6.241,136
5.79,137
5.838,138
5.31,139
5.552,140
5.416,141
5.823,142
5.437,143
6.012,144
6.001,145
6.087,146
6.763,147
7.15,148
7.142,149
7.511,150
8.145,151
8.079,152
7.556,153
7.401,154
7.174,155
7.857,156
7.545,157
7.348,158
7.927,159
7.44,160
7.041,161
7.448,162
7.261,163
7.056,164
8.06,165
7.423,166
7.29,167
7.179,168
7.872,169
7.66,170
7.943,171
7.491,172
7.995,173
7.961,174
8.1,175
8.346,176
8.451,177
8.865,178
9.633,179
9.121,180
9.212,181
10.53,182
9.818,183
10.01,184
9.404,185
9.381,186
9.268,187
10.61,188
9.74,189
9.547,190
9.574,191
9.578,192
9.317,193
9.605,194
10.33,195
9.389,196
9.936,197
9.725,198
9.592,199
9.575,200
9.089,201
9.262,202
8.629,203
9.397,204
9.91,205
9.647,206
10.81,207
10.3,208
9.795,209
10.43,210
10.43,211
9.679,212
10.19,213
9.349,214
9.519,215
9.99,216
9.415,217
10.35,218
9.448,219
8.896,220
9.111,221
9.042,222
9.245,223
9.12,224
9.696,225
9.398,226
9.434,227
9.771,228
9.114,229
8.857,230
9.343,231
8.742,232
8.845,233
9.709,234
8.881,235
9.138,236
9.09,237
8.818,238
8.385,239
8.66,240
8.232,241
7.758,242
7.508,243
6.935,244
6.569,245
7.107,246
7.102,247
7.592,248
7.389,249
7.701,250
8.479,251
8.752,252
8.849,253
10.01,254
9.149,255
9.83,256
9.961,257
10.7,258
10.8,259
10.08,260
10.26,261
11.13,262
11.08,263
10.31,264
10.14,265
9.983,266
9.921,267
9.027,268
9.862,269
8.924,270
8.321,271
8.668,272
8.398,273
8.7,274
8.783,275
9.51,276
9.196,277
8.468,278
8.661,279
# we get 1.3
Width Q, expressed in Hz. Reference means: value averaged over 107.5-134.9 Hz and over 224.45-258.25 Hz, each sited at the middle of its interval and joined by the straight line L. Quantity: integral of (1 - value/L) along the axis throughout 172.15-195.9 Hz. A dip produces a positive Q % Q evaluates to -4.1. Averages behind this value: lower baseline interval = 7.12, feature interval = 9.3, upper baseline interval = 8.68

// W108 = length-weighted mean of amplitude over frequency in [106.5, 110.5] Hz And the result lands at 7.48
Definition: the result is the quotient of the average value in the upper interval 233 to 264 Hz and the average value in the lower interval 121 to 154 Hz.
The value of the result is 1.34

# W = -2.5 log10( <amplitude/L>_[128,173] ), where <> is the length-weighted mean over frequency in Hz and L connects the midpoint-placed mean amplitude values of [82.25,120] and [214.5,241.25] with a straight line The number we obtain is 0.19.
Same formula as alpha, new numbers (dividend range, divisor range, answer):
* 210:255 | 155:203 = 1.02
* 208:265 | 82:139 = 1.24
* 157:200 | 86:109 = 1.09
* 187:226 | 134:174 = 1.38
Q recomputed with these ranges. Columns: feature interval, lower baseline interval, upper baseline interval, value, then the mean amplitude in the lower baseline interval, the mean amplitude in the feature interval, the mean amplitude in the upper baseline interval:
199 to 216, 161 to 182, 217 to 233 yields -1.7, 8.05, 9.75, 9.29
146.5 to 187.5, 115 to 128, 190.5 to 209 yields 2.4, 7.01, 8.07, 9.65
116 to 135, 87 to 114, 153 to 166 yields 1.9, 7.86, 6.94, 7.47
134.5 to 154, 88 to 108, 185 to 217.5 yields 5.1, 7.95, 6.46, 9.71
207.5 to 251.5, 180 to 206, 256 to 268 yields 4.6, 9.61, 8.92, 10.3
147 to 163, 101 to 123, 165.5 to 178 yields 0.5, 7.4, 7.49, 7.85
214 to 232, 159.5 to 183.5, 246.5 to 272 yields -1.0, 8.13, 9.38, 9.4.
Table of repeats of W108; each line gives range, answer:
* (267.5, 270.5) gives 9.27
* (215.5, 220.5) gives 9.62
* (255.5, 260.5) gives 10.3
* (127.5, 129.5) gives 6.82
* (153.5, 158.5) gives 7.47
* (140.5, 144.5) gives 5.67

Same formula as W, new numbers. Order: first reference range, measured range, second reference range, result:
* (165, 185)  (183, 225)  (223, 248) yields -0.13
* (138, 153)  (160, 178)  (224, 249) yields -0.10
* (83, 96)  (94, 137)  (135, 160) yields 0.02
